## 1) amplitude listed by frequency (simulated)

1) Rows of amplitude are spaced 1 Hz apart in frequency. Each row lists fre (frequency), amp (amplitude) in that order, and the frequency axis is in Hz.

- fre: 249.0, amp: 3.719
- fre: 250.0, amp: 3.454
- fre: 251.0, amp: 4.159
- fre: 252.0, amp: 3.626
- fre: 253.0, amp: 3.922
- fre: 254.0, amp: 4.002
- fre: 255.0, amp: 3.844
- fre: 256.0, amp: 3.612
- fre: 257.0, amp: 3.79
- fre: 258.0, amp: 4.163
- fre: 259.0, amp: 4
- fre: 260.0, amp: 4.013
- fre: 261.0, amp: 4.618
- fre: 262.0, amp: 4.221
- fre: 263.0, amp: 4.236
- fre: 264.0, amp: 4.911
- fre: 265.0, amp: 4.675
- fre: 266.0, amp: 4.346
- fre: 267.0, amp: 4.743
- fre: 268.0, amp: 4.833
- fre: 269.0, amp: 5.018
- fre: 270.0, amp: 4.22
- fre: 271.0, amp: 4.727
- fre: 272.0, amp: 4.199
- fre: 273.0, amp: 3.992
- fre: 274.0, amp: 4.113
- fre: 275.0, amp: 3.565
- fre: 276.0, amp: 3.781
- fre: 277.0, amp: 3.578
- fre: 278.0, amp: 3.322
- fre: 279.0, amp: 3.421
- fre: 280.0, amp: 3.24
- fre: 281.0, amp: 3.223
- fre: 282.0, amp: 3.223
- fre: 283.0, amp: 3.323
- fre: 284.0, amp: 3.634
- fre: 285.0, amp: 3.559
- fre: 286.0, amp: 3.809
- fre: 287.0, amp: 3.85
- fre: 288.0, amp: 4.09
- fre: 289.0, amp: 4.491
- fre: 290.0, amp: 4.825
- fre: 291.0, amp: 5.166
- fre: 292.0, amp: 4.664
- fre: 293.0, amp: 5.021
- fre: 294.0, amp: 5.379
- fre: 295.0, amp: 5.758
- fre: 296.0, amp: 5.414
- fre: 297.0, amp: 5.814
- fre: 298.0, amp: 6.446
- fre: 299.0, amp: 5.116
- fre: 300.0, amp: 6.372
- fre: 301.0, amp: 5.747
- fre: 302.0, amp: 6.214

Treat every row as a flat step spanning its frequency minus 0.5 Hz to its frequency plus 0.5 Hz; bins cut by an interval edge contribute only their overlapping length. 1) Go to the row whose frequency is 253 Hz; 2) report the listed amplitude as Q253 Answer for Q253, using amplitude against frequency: 3.922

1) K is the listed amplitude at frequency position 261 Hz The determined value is 4.618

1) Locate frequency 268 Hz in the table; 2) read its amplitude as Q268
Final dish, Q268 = 4.833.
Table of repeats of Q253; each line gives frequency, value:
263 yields 4.236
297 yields 5.814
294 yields 5.379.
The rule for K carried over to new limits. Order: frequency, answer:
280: 3.24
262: 4.221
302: 6.214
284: 3.634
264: 4.911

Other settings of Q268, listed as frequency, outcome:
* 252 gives 3.626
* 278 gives 3.322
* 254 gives 4.002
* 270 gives 4.22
